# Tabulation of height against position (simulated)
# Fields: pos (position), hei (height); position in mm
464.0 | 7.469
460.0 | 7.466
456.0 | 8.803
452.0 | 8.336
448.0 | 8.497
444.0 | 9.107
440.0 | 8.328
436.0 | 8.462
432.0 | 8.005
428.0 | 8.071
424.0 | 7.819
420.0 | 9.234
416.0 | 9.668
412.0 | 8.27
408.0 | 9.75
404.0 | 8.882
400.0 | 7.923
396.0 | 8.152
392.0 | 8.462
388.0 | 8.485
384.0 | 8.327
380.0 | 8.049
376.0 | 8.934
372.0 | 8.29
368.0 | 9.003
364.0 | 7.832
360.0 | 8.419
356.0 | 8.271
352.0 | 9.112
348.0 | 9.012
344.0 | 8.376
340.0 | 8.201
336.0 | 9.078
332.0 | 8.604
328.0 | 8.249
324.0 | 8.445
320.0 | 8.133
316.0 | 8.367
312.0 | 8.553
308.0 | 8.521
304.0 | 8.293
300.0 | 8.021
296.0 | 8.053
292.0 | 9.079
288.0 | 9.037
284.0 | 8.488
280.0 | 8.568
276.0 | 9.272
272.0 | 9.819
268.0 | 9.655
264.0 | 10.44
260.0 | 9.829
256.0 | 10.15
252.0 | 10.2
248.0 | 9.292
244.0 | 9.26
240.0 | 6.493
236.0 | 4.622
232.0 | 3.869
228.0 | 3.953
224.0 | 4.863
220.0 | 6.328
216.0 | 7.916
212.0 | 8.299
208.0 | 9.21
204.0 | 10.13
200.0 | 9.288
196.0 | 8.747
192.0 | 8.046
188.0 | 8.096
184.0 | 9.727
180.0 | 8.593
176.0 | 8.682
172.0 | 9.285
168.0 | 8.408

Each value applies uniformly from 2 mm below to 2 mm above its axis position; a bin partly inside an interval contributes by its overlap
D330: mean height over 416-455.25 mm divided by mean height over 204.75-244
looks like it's 1.3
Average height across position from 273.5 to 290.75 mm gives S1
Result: 8.88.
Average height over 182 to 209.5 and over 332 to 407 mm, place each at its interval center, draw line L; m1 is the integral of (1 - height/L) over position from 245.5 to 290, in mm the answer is -3.5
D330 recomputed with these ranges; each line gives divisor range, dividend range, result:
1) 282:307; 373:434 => 1.00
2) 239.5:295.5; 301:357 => 0.92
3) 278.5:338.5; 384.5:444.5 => 1.01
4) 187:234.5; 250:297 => 1.28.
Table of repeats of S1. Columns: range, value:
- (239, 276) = 9.53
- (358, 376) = 8.45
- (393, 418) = 8.76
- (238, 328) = 8.89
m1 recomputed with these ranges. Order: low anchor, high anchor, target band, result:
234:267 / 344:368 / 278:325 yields 1.22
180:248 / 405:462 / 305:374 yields -3.23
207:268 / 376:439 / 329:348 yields -0.97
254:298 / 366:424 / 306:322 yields 1.24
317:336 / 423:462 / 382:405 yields 0.02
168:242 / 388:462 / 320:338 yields -0.96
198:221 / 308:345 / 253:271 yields -3.10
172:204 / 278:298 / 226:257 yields 5.69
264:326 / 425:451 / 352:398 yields 0.69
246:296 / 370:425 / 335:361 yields 0.86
